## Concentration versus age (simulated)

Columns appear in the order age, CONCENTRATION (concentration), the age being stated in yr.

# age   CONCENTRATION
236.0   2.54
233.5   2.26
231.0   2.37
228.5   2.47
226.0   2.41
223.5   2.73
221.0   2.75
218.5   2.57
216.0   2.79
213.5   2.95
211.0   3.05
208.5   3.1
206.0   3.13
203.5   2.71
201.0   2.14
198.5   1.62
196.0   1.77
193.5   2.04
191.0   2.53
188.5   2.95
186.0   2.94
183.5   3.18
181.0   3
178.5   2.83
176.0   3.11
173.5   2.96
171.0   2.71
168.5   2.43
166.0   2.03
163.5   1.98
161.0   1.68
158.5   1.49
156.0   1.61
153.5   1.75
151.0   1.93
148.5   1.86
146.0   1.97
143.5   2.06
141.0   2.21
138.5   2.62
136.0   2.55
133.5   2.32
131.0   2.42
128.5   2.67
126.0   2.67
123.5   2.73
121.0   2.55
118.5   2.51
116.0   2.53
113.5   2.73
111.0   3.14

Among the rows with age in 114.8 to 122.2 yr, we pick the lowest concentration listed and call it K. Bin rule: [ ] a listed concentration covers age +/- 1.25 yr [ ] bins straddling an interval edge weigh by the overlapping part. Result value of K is 2.51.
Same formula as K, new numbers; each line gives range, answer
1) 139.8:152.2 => 1.86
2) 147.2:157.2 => 1.61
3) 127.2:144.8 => 2.06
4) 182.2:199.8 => 1.62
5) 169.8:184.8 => 2.71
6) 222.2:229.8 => 2.41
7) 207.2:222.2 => 2.57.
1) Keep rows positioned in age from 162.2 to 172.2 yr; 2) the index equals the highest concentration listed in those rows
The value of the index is 2.71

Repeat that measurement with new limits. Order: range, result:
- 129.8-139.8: 2.62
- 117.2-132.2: 2.73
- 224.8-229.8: 2.47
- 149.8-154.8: 1.93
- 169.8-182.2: 3.11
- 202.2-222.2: 3.13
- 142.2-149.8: 2.06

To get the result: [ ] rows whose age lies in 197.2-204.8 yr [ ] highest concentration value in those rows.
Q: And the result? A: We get 2.71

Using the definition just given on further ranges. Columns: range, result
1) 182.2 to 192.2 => 3.18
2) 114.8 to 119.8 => 2.53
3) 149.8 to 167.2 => 2.03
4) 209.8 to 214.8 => 3.05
